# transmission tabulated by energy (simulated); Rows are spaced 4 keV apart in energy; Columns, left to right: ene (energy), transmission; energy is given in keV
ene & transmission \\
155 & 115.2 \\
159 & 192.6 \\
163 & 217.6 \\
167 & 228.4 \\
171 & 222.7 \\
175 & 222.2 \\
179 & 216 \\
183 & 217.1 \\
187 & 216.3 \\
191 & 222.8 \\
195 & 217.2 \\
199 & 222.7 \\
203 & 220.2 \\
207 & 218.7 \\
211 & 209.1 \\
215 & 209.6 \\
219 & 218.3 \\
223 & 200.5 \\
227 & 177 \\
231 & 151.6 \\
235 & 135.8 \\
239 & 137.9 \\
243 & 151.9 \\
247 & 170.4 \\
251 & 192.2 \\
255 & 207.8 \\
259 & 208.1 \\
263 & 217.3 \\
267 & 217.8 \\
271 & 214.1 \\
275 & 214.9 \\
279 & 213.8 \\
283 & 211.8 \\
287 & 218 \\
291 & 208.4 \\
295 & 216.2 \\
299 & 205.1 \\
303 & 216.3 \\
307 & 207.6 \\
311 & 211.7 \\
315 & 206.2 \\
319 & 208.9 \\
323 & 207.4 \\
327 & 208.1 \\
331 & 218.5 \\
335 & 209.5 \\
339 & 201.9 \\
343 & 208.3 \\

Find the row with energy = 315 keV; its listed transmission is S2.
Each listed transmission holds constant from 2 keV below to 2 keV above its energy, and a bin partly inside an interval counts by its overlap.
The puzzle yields 206.2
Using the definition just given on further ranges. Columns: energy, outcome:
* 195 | 217.2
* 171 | 222.7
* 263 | 217.3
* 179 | 216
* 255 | 207.8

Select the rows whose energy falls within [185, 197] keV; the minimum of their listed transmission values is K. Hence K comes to 216.3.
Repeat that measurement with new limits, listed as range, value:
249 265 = 192.2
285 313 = 205.1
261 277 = 214.1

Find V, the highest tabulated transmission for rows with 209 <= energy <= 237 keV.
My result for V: 218.3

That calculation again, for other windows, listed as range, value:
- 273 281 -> 214.9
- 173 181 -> 222.2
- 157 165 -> 217.6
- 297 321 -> 216.3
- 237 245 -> 151.9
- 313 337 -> 218.5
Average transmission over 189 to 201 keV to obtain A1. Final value 221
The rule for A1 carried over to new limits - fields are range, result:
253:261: 208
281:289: 215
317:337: 210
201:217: 214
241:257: 181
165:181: 222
